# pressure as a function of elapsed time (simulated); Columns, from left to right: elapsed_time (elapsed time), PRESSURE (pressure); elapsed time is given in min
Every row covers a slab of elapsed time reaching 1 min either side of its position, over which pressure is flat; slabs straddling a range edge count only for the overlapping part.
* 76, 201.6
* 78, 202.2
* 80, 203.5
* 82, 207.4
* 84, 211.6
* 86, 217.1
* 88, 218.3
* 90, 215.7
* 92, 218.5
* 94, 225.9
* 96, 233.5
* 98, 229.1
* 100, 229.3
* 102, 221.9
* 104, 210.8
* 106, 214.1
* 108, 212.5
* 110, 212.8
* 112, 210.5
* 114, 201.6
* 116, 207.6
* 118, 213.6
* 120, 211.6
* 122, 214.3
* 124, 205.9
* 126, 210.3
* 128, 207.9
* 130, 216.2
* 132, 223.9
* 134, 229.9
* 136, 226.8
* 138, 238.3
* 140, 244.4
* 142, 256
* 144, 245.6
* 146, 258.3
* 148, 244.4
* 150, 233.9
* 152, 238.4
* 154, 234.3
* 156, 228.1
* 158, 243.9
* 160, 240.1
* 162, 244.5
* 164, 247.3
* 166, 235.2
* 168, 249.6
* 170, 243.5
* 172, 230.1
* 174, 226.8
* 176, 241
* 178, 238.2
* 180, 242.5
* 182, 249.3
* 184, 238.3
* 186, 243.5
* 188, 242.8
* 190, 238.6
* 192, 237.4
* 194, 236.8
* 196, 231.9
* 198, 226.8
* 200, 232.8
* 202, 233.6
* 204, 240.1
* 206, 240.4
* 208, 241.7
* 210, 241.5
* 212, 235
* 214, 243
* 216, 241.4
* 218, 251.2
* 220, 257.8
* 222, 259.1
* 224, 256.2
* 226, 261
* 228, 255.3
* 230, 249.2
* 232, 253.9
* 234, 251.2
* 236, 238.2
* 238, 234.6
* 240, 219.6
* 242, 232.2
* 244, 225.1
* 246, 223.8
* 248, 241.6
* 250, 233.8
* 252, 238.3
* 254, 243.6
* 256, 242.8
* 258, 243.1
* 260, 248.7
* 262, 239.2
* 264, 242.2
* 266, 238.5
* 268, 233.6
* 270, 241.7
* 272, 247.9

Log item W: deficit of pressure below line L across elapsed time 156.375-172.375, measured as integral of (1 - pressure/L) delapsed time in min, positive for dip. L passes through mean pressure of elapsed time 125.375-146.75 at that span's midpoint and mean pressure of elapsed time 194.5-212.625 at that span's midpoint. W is -0.5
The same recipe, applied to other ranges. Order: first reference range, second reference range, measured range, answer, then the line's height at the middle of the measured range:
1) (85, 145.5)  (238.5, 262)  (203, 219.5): -0.8 min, 232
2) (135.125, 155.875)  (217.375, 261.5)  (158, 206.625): 0.7 min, 242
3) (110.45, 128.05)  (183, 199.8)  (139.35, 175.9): -2.8 min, 224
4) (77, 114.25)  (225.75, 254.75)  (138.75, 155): -1.5 min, 224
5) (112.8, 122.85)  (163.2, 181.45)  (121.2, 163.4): -1.8 min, 223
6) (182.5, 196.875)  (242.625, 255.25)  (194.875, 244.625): -1.2 min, 237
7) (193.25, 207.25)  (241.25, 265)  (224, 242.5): -0.6 min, 237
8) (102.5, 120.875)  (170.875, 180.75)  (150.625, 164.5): -0.6 min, 229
